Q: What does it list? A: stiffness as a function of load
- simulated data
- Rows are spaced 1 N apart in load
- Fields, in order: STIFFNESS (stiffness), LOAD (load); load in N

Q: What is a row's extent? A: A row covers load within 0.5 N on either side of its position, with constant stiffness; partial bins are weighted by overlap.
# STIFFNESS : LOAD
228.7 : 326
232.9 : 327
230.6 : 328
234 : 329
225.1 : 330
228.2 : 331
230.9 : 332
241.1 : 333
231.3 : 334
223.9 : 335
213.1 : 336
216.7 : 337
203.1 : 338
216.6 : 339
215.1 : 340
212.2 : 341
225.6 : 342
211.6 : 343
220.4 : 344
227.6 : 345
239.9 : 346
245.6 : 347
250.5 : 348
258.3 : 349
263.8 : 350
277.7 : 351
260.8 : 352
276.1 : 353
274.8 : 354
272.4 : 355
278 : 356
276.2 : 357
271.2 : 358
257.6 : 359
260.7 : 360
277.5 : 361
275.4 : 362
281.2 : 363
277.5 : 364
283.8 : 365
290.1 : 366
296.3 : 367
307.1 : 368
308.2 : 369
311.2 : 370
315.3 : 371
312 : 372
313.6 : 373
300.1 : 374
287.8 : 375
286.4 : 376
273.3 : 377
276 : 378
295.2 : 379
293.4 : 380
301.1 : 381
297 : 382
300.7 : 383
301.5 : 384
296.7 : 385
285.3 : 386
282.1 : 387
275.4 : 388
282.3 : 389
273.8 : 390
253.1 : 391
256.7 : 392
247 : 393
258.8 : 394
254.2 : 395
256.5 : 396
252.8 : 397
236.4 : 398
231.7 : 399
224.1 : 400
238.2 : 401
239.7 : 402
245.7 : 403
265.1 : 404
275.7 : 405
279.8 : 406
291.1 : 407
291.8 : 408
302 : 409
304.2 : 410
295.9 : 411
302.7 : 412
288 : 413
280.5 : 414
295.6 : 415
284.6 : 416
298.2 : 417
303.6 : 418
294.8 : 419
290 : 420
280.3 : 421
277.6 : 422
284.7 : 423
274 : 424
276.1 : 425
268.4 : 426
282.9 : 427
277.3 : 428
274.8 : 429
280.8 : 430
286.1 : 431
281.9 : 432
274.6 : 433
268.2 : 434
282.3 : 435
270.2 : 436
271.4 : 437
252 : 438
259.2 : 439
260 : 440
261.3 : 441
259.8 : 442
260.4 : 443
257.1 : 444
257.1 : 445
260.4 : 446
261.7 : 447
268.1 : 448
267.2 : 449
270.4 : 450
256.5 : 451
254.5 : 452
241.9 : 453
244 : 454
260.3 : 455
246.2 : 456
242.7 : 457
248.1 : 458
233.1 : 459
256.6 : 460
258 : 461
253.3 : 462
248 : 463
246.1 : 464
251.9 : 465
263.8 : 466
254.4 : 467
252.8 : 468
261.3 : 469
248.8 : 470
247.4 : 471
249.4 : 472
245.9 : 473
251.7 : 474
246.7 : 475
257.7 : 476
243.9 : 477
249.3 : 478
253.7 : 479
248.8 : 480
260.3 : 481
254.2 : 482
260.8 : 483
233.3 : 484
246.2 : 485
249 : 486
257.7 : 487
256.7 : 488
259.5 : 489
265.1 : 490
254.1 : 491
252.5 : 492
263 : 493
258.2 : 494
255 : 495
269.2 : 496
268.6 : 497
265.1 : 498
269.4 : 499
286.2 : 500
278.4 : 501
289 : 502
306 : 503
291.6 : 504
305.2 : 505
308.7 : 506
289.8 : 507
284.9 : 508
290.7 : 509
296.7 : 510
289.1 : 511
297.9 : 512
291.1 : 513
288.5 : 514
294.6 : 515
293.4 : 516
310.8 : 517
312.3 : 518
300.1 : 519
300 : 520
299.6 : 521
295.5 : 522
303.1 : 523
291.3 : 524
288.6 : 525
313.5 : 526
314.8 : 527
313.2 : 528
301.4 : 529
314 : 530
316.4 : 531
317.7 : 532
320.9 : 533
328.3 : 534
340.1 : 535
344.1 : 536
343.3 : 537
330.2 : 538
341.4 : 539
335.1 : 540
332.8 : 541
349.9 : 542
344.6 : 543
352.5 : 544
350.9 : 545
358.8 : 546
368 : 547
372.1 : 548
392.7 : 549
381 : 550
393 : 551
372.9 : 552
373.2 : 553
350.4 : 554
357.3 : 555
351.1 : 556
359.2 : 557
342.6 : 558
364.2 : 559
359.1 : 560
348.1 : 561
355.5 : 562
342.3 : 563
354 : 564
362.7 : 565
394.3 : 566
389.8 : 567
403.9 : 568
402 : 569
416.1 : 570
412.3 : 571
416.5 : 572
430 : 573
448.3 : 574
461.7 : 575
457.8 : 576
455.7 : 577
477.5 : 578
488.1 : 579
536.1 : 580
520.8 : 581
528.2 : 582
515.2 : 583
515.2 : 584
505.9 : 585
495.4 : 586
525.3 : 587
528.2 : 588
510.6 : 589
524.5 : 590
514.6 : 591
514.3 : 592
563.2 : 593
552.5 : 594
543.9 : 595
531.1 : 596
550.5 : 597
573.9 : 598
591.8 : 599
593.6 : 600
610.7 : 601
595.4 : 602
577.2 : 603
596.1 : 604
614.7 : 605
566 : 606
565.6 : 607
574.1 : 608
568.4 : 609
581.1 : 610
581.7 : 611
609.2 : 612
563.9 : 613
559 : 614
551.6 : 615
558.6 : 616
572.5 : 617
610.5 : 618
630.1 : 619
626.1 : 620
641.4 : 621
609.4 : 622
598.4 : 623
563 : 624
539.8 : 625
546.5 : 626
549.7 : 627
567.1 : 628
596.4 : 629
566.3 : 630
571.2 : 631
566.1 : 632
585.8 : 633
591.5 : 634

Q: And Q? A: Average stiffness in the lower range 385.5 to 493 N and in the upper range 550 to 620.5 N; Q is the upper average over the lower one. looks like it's 1.9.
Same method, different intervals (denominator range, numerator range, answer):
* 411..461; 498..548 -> 1.16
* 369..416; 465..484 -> 0.90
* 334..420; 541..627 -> 1.79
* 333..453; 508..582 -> 1.33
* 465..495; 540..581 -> 1.54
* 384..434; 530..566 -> 1.28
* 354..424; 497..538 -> 1.08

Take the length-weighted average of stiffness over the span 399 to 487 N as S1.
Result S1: 264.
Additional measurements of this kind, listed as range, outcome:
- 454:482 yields 251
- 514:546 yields 319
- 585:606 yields 554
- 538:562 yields 358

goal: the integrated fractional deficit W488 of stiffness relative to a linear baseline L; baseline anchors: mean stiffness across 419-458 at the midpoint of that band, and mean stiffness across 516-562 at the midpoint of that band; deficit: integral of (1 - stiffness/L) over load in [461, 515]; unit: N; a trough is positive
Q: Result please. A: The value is 6.4 N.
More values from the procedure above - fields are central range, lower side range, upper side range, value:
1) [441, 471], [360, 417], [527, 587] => 6.40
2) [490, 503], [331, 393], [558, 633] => 4.52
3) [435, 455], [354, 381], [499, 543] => 2.53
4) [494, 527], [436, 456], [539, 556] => 3.31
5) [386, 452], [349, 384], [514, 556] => 6.42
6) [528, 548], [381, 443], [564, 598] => 4.30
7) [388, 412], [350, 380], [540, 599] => 3.57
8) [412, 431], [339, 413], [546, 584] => 1.22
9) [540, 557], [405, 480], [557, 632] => 3.03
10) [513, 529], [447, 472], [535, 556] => 1.28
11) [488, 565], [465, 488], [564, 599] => 9.47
